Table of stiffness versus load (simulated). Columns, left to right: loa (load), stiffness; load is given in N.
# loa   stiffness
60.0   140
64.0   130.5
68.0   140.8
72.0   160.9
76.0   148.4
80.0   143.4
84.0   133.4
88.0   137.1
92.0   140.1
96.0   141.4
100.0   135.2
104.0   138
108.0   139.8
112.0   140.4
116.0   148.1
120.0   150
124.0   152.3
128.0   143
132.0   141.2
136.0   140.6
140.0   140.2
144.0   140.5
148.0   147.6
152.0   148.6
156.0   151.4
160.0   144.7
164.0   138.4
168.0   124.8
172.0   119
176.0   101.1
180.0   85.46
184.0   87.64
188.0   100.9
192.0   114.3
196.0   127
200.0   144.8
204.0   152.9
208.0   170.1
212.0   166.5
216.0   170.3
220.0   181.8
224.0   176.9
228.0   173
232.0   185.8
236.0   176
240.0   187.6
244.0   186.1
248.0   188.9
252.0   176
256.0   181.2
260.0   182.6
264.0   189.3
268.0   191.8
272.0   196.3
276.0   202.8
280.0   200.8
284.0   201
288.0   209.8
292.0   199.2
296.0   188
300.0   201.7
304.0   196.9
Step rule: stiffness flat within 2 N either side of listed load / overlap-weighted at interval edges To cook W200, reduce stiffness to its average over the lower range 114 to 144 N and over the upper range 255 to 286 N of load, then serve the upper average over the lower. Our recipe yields 1.34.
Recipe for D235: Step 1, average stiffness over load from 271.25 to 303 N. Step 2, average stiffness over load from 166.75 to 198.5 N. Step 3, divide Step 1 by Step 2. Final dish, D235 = 1.86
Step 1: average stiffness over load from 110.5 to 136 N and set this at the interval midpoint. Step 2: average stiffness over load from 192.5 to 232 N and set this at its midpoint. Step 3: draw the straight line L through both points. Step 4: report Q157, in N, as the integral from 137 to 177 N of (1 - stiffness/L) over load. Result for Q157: 3.9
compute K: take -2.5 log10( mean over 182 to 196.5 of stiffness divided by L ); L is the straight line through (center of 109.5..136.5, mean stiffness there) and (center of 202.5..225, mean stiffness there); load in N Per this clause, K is 0.48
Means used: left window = 145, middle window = 105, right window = 170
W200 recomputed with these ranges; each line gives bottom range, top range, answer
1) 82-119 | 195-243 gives 1.21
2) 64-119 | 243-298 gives 1.36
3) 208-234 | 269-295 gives 1.15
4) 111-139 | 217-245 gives 1.24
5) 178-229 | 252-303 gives 1.37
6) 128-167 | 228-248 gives 1.28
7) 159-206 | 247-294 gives 1.62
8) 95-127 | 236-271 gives 1.29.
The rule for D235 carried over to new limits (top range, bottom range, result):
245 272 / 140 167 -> 1.29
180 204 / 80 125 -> 0.82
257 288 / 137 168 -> 1.37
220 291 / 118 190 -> 1.44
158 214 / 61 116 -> 0.90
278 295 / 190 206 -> 1.50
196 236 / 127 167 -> 1.17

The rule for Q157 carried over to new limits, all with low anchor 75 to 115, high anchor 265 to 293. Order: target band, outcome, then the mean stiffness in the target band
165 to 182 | 5.7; 109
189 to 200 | 3.1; 123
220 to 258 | 1.1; 181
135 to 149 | 1.2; 142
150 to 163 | 1.0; 147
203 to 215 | 0.8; 165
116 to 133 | 0.2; 147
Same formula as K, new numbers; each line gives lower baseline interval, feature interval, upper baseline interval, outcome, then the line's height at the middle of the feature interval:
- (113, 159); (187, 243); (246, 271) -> 0.07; 171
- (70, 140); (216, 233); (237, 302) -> 0.01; 179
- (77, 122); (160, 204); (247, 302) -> 0.37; 166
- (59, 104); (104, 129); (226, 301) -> 0.04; 150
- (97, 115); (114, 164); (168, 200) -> -0.16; 126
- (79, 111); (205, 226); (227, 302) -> 0.02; 176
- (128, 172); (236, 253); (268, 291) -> 0.00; 185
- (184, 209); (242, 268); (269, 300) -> -0.05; 176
